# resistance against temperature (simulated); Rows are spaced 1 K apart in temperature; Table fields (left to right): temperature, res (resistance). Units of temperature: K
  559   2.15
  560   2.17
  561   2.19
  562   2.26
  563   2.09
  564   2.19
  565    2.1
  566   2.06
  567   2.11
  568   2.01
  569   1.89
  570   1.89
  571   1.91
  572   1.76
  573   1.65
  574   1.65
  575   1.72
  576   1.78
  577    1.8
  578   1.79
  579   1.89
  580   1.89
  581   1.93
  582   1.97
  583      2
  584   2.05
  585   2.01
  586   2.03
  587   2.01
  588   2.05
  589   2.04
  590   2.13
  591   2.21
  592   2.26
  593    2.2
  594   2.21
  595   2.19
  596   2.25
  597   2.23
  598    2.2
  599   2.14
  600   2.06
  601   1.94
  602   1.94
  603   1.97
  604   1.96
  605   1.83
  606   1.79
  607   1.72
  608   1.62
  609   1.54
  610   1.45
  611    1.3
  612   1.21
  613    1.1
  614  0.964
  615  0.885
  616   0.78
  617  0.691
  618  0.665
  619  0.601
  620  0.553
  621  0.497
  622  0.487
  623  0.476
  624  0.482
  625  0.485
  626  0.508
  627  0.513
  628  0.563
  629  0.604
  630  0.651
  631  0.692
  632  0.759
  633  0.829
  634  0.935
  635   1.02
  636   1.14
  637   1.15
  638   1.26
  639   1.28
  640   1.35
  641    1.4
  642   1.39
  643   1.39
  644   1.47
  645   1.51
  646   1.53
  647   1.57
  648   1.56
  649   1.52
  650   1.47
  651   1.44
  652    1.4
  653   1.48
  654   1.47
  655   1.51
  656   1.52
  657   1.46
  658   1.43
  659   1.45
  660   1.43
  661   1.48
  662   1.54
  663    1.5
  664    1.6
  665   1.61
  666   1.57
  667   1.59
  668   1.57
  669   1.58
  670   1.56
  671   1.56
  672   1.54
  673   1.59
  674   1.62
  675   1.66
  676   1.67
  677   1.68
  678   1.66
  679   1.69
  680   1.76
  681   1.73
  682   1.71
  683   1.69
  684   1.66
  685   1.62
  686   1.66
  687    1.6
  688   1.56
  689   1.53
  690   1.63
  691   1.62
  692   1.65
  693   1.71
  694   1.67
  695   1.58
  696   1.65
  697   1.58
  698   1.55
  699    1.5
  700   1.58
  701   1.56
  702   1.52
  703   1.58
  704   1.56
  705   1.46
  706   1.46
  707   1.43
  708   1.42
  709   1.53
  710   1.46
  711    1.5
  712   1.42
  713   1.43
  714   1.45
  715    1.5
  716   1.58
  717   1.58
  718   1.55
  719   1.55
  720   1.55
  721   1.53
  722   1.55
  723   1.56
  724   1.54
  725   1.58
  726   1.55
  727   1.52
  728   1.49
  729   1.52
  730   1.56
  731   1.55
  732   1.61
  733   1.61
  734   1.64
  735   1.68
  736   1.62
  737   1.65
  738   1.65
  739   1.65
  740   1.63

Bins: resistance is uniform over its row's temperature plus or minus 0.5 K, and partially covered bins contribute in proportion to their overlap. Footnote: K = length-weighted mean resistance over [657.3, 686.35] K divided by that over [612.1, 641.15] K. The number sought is 1.99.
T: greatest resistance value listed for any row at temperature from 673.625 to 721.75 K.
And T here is 1.76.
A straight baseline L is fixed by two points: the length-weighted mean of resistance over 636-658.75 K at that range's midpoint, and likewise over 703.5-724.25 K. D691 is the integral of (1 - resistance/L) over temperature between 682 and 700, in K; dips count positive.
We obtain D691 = -1.7 K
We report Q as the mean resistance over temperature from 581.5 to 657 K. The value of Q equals 1.41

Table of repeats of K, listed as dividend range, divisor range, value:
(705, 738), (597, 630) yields 1.30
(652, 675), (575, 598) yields 0.75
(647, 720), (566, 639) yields 1.04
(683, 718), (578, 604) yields 0.75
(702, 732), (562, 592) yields 0.77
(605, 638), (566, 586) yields 0.48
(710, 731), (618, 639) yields 2.11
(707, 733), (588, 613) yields 0.79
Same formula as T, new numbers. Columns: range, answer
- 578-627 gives 2.26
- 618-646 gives 1.53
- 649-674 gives 1.62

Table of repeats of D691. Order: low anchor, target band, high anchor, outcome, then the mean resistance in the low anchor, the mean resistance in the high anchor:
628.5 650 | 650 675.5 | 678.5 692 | -1.7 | 1.2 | 1.65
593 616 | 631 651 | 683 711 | 4.7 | 1.74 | 1.57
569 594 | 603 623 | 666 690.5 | 7.6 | 1.95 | 1.63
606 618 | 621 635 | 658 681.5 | 7.4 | 1.21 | 1.59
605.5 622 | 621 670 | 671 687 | 5.8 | 1.07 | 1.66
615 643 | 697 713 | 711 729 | -1.1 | 0.818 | 1.52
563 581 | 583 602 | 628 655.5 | -4.6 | 1.89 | 1.24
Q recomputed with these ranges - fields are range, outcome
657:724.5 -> 1.57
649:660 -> 1.46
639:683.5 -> 1.54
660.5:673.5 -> 1.56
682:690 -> 1.62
